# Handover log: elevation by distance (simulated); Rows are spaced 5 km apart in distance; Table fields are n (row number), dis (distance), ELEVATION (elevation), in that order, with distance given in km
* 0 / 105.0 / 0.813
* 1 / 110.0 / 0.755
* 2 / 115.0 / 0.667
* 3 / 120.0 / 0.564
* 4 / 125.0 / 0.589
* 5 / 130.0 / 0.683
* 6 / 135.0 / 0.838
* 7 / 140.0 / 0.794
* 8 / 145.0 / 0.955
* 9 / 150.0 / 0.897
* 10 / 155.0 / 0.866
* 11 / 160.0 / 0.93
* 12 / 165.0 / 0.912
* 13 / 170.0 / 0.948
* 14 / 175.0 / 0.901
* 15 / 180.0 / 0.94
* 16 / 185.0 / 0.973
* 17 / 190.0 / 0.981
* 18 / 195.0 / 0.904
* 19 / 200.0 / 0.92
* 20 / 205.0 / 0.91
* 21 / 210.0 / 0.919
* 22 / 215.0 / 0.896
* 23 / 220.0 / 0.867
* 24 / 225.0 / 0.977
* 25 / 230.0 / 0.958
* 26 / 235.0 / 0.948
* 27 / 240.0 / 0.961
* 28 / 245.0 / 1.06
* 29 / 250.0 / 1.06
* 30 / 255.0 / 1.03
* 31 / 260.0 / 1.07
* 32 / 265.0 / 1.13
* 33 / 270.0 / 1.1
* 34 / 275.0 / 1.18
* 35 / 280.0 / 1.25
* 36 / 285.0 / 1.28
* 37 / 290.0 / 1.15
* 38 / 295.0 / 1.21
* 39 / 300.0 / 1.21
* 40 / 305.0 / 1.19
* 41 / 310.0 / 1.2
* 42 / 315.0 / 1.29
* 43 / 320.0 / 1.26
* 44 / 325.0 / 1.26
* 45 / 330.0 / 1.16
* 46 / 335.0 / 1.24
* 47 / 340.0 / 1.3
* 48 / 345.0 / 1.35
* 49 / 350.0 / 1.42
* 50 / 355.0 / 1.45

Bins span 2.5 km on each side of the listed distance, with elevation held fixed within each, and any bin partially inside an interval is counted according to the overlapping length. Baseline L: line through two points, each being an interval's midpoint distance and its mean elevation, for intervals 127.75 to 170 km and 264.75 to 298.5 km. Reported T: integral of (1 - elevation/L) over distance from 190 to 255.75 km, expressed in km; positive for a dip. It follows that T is 5.8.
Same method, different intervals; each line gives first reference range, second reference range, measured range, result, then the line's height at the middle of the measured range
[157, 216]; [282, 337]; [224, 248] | 1.5 km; 1.05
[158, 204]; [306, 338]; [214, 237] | 2.2 km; 1.03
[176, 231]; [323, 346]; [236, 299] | -1.8 km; 1.09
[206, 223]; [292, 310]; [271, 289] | -1.4 km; 1.13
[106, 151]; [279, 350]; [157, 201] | -2.7 km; 0.882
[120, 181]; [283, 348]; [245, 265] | 0.5 km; 1.09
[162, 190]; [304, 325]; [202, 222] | 2.3 km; 1.02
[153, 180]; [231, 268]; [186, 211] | 0.8 km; 0.961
